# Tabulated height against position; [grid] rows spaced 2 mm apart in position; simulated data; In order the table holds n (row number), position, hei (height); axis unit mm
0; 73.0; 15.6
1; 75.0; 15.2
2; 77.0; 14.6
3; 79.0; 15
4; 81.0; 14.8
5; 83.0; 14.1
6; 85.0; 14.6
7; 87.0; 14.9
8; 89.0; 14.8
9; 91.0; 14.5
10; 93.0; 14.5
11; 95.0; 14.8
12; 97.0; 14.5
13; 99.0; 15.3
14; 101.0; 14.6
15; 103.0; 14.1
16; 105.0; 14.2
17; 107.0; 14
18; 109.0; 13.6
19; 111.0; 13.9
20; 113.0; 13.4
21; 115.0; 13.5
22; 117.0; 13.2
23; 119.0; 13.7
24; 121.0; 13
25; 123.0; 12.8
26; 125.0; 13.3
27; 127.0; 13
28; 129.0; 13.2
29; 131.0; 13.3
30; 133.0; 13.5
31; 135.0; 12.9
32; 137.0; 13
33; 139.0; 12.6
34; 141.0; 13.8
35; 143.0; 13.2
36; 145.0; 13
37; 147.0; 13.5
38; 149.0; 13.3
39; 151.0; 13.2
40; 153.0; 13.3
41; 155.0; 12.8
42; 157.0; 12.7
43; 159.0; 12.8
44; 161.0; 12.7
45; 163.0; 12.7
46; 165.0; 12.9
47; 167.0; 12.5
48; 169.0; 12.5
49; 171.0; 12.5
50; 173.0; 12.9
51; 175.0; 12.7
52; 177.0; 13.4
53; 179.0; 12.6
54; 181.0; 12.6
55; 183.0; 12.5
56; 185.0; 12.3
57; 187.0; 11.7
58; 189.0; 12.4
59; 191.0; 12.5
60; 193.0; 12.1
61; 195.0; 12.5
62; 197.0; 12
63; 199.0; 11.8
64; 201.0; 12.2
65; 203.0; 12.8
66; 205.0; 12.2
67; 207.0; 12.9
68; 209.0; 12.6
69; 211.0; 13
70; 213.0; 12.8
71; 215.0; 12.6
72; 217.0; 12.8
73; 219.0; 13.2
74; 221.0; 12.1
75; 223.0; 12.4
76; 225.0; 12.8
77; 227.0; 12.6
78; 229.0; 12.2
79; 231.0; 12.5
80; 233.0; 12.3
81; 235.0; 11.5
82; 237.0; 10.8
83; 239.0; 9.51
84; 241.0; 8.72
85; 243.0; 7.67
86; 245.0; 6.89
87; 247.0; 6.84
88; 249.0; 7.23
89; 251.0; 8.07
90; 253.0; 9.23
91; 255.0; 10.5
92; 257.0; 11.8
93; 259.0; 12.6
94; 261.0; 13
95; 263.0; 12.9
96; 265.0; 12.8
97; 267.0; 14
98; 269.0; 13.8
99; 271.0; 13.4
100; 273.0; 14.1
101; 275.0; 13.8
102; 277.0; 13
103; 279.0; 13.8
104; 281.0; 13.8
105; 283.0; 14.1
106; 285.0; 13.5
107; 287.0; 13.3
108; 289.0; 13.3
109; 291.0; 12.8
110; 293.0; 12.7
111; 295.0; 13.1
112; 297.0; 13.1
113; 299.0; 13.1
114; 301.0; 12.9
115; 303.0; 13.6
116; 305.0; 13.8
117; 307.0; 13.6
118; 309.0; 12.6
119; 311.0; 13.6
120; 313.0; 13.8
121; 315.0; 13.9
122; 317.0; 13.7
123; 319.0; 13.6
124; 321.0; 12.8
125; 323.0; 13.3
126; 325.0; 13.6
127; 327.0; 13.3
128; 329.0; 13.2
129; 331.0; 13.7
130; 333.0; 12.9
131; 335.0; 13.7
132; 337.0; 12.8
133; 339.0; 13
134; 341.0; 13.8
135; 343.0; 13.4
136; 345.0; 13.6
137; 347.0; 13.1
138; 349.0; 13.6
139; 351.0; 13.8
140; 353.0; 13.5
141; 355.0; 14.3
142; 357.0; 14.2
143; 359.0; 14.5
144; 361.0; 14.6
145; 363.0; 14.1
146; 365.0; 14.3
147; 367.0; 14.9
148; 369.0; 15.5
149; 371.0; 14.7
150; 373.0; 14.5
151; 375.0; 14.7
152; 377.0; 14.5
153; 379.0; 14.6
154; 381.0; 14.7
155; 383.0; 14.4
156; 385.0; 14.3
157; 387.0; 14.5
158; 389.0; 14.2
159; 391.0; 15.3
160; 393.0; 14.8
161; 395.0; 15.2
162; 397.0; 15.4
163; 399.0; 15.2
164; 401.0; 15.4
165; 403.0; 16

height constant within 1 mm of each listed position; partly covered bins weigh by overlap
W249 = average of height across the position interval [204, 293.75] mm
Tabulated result 12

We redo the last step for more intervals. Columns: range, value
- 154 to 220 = 12.6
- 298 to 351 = 13.4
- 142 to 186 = 12.8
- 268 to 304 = 13.4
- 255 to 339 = 13.3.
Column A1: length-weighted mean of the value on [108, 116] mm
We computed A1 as 13.6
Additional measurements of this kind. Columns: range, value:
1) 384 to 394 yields 14.6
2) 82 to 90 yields 14.6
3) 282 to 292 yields 13.4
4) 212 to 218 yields 12.7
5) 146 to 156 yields 13.2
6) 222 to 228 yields 12.6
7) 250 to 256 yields 9.27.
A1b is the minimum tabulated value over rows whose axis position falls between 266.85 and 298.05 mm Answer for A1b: 12.7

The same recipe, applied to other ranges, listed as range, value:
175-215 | 11.7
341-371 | 13.1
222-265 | 6.84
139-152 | 12.6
